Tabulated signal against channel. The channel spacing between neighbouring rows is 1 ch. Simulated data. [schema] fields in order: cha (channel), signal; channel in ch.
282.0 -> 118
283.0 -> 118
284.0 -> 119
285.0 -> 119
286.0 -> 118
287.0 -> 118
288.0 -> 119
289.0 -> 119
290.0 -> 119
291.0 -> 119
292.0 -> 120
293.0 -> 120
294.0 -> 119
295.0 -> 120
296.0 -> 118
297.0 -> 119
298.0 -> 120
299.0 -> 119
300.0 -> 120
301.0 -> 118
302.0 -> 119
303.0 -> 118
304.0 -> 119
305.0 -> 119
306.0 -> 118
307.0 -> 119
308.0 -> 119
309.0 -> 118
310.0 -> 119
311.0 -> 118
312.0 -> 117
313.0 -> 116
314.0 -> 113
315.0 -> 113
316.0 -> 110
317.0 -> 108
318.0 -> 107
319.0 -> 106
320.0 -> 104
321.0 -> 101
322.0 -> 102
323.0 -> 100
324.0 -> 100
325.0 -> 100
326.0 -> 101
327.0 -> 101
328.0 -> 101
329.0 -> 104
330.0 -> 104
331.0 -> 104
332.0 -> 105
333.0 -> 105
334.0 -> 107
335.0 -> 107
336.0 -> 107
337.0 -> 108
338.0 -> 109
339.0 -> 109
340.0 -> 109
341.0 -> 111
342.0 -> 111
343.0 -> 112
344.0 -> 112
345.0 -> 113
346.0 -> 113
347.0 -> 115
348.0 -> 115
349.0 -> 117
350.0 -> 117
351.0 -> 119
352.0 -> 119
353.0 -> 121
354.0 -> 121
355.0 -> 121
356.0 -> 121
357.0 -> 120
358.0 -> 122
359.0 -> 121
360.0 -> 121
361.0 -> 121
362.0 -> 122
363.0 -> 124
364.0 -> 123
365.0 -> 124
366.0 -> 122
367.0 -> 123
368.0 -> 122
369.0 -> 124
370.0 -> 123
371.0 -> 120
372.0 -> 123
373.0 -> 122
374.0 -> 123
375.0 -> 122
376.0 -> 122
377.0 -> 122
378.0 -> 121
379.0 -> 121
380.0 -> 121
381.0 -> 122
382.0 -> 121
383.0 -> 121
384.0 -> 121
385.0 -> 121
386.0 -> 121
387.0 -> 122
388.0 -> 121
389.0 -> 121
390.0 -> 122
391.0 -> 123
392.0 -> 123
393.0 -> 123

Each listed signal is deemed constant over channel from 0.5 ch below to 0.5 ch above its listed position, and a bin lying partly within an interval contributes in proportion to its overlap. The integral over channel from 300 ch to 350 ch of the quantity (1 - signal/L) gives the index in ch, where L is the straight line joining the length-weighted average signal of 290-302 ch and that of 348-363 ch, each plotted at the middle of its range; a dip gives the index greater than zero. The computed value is 3.9 ch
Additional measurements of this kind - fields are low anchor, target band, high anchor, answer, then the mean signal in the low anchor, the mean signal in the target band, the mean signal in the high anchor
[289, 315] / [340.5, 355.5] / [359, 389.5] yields 0.6 ch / 118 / 116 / 122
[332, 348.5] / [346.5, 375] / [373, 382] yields -1.1 ch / 110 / 121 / 122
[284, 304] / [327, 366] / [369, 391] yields 2.1 ch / 119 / 114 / 122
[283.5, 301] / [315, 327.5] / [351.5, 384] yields 1.7 ch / 119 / 104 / 122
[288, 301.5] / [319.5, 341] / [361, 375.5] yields 2.9 ch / 119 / 104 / 123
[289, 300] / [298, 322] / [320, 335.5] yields -0.6 ch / 119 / 115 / 103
